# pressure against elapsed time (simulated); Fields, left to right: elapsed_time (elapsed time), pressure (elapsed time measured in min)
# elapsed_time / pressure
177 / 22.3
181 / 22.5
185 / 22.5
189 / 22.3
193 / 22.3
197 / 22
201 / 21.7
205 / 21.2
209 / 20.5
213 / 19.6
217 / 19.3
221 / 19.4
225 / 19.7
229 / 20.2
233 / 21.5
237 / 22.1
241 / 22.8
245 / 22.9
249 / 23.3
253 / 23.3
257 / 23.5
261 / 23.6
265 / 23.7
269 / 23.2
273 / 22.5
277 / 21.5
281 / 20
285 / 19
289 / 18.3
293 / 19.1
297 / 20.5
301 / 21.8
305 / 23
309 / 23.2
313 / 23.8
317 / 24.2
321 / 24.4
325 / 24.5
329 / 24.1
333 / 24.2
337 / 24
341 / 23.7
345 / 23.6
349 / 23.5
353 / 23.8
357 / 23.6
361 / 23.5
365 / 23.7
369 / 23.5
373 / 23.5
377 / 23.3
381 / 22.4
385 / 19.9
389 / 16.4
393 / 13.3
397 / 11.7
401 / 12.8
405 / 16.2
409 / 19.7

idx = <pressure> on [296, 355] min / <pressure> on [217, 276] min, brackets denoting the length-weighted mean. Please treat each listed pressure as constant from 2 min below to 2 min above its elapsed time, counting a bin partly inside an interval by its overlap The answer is 1.1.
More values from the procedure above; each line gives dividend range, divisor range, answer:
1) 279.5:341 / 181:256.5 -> 1.04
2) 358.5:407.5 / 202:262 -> 0.89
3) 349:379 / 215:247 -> 1.12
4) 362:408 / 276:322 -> 0.88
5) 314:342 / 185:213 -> 1.12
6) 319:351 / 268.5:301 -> 1.17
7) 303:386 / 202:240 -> 1.15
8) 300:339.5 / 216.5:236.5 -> 1.17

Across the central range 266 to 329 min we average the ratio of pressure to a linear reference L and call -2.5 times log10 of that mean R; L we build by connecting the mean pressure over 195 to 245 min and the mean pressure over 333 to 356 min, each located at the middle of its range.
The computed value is 0.032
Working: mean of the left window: 20.9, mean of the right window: 23.8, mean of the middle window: 22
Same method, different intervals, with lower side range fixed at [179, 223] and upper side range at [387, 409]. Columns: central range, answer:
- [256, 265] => -0.22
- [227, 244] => -0.09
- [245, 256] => -0.19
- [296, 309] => -0.23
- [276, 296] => -0.07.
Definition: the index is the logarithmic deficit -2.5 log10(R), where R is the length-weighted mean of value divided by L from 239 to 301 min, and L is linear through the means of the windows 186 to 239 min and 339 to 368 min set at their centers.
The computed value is 0.01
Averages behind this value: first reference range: 20.9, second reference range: 23.6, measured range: 21.8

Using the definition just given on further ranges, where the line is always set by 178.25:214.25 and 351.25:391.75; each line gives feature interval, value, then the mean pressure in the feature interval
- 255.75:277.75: -0.06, 23.1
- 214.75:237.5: 0.08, 20.2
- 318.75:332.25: -0.11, 24.3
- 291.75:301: 0.09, 20.3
